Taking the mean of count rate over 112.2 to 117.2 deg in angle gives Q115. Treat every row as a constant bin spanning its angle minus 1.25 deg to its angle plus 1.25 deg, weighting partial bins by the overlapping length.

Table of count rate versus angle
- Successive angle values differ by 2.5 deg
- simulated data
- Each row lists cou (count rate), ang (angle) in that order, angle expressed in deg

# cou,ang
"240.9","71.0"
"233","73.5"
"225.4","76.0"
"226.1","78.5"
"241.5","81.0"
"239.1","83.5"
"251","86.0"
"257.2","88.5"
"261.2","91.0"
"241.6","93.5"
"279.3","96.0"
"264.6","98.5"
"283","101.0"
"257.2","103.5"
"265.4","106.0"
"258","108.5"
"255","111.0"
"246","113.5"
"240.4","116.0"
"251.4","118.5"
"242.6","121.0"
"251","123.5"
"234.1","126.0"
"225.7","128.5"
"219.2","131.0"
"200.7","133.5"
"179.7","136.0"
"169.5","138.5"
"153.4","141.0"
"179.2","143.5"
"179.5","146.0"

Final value 243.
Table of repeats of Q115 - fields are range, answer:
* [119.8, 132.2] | 235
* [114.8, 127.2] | 244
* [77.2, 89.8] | 243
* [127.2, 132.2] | 223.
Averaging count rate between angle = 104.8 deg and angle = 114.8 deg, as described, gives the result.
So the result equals 256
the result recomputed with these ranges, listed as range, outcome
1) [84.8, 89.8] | 254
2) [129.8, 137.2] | 200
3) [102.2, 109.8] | 260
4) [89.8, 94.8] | 252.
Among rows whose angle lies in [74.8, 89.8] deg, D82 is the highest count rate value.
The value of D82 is 257.2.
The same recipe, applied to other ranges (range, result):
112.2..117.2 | 246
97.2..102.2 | 283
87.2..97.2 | 279.3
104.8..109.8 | 265.4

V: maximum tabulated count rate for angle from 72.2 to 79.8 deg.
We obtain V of 233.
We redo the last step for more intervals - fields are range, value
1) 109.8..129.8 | 255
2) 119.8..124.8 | 251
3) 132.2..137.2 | 200.7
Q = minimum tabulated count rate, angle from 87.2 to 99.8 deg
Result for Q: 241.6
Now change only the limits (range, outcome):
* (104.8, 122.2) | 240.4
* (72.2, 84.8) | 225.4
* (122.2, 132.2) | 219.2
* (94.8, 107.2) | 257.2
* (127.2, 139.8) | 169.5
